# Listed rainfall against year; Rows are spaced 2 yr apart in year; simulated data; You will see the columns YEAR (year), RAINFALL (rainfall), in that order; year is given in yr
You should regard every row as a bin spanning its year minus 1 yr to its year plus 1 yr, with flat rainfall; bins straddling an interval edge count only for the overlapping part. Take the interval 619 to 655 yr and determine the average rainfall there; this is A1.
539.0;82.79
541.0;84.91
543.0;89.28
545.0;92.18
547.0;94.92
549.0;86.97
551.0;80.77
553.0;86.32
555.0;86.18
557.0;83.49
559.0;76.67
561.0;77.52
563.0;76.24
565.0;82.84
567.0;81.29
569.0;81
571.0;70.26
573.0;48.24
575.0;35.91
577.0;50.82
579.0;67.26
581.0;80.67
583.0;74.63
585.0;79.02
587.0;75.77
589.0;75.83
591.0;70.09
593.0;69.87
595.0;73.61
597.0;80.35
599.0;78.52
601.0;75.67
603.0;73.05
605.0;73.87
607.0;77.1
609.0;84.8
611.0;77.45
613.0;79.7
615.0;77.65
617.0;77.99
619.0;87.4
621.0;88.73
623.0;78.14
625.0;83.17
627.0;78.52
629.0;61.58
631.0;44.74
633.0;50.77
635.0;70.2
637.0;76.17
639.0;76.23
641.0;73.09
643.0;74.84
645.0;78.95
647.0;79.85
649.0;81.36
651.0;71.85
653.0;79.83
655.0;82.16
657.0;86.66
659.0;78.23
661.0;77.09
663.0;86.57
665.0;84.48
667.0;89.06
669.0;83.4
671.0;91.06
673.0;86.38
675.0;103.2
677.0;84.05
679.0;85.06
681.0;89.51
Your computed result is 74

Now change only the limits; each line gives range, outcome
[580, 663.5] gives 76.2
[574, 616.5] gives 73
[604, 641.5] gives 74.6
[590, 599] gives 74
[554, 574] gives 76.4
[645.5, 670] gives 81.7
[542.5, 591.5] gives 76.1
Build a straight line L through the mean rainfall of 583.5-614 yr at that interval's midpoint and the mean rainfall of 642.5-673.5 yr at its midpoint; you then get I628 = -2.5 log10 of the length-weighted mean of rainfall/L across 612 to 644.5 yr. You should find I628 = 0.08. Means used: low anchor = 76.3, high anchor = 82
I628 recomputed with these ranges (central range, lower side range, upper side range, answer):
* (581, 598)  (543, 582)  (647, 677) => 0.04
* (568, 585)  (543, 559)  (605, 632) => 0.27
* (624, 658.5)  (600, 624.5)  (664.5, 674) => 0.13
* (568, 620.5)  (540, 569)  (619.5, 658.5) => 0.09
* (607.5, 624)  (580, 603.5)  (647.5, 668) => -0.05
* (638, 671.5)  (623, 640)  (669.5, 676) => 0.02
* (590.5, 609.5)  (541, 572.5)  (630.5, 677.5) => 0.07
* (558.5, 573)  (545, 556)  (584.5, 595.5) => 0.09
